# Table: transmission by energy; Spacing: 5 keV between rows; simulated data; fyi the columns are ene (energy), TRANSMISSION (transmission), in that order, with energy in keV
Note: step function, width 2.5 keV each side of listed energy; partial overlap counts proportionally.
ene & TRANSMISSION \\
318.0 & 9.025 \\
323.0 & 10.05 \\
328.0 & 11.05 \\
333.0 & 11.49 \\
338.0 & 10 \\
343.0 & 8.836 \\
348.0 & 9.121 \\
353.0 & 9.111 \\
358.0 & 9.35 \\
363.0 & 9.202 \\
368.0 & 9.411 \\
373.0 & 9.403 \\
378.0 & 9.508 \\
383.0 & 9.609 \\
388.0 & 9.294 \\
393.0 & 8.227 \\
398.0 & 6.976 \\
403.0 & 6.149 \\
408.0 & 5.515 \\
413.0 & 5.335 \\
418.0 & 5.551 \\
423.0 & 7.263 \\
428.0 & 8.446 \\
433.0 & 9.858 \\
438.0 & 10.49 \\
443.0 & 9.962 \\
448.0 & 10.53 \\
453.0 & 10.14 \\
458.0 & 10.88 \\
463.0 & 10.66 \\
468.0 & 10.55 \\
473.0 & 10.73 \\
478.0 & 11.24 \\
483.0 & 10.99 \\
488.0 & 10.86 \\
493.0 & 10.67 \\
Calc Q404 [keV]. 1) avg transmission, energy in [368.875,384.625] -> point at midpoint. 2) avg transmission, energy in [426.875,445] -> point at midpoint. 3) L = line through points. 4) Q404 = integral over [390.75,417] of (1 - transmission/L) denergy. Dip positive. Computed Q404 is 8.9 keV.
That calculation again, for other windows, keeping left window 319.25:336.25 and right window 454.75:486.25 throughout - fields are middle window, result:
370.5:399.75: 5.1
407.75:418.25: 5.2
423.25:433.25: 2.1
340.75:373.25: 4.6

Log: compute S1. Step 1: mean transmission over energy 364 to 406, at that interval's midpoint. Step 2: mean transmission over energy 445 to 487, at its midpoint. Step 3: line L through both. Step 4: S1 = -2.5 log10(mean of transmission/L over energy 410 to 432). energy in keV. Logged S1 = 0.36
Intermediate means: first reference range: 8.56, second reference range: 10.7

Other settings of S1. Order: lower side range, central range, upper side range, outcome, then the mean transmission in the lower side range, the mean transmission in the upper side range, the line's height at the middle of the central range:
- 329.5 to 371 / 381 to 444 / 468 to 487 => 0.29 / 9.6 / 10.9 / 10.2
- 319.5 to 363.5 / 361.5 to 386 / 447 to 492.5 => 0.07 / 9.81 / 10.7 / 10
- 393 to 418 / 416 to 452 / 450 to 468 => -0.05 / 6.17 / 10.6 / 8.51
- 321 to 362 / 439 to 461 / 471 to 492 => 0.03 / 9.85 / 10.9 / 10.7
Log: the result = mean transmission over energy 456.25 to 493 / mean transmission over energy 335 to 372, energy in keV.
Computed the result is 1.16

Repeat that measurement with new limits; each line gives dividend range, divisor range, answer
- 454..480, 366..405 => 1.25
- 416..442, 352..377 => 0.91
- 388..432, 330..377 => 0.73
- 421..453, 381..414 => 1.29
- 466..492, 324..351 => 1.08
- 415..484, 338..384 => 1.05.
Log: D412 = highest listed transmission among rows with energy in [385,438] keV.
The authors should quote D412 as 10.49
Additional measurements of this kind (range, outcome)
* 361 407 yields 9.609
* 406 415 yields 5.515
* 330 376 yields 11.49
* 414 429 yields 8.446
